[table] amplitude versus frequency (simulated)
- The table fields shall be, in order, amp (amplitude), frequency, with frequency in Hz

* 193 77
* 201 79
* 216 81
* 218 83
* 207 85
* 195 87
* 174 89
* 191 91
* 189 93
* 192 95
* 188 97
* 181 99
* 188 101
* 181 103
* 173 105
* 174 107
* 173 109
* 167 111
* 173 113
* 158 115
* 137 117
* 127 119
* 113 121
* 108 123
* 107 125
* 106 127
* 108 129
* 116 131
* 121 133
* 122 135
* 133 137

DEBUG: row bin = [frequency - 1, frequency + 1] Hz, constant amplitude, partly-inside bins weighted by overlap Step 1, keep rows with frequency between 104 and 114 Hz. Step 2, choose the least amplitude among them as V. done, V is 167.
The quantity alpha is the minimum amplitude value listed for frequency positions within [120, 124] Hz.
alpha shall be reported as 108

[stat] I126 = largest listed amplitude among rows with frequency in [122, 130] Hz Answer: 108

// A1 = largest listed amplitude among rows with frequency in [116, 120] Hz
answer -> 137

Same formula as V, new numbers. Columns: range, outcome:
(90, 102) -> 181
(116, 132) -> 106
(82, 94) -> 174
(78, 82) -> 201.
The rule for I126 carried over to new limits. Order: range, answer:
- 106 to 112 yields 174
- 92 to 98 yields 192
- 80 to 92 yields 218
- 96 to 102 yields 188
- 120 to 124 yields 113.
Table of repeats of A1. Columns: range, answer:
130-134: 121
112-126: 173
